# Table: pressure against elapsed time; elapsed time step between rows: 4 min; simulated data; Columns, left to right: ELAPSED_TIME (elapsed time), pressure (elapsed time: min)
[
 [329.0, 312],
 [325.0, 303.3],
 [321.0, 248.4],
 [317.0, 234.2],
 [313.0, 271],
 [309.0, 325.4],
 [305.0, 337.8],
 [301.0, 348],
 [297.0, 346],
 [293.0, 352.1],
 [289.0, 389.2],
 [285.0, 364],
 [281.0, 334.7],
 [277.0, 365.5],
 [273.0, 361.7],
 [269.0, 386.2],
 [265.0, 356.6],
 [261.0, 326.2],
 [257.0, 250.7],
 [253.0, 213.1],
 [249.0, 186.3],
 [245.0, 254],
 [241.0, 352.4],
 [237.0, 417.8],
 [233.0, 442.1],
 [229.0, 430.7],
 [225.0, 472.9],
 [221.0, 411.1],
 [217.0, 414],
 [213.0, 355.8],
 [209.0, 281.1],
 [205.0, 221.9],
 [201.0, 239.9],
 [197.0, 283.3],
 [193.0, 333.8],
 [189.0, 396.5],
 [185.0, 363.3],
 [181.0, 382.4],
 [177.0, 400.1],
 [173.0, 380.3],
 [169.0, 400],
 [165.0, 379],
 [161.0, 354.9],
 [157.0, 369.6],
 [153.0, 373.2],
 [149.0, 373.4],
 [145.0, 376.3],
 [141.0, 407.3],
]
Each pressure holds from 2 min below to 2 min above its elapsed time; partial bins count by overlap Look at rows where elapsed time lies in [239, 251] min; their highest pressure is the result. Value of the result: 352.4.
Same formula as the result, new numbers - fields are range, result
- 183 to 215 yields 396.5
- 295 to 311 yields 348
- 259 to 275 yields 386.2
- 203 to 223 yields 414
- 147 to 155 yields 373.4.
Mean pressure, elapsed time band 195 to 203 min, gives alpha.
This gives 262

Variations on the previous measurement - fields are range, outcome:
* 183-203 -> 323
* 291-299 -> 349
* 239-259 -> 251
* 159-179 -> 383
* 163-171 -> 390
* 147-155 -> 373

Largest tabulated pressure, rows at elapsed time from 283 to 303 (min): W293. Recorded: 389.2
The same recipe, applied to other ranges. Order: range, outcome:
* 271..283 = 365.5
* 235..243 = 417.8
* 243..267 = 356.6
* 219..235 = 472.9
